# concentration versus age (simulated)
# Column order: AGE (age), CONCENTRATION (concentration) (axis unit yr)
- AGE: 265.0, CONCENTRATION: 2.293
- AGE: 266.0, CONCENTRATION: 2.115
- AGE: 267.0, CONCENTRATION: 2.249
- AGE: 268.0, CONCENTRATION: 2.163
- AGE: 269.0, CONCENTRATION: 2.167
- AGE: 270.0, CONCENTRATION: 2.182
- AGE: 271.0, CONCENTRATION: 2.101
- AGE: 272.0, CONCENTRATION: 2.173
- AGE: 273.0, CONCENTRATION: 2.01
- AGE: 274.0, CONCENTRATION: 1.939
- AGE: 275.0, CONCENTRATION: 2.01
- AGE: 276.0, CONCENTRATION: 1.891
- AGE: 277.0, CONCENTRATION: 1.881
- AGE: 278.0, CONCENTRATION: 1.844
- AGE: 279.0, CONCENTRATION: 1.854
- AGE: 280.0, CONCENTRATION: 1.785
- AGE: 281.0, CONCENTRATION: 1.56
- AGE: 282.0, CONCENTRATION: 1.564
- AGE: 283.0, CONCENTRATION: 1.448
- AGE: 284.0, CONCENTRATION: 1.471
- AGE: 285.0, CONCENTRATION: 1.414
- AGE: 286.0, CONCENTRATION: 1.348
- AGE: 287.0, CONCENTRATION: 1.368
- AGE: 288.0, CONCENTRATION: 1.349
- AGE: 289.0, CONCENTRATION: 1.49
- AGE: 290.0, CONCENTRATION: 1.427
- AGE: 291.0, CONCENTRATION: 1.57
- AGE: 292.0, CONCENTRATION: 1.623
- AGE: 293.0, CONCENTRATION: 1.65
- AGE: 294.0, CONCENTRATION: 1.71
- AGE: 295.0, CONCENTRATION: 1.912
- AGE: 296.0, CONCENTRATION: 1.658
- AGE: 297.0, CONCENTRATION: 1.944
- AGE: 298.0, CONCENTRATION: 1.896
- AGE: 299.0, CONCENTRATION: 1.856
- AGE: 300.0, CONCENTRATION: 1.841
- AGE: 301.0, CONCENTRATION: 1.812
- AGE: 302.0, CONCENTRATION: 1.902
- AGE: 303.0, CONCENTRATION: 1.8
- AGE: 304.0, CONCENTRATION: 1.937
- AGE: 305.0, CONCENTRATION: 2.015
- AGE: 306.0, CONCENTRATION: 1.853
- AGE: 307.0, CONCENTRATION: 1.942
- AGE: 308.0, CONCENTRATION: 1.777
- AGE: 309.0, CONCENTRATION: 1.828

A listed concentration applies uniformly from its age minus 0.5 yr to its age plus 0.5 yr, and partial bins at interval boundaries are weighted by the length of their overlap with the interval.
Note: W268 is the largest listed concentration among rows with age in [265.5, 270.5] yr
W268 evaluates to 2.249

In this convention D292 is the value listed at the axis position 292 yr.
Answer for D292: 1.623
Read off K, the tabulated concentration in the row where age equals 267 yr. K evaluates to 2.249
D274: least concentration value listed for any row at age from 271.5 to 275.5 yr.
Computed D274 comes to 1.939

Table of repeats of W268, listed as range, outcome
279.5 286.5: 1.785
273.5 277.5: 2.01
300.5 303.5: 1.902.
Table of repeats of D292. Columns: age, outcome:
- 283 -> 1.448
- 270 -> 2.182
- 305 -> 2.015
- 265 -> 2.293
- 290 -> 1.427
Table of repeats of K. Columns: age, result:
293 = 1.65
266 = 2.115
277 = 1.881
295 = 1.912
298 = 1.896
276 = 1.891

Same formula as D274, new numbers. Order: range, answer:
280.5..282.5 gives 1.56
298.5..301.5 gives 1.812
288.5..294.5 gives 1.427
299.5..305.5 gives 1.8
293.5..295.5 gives 1.71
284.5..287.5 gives 1.348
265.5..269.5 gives 2.115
